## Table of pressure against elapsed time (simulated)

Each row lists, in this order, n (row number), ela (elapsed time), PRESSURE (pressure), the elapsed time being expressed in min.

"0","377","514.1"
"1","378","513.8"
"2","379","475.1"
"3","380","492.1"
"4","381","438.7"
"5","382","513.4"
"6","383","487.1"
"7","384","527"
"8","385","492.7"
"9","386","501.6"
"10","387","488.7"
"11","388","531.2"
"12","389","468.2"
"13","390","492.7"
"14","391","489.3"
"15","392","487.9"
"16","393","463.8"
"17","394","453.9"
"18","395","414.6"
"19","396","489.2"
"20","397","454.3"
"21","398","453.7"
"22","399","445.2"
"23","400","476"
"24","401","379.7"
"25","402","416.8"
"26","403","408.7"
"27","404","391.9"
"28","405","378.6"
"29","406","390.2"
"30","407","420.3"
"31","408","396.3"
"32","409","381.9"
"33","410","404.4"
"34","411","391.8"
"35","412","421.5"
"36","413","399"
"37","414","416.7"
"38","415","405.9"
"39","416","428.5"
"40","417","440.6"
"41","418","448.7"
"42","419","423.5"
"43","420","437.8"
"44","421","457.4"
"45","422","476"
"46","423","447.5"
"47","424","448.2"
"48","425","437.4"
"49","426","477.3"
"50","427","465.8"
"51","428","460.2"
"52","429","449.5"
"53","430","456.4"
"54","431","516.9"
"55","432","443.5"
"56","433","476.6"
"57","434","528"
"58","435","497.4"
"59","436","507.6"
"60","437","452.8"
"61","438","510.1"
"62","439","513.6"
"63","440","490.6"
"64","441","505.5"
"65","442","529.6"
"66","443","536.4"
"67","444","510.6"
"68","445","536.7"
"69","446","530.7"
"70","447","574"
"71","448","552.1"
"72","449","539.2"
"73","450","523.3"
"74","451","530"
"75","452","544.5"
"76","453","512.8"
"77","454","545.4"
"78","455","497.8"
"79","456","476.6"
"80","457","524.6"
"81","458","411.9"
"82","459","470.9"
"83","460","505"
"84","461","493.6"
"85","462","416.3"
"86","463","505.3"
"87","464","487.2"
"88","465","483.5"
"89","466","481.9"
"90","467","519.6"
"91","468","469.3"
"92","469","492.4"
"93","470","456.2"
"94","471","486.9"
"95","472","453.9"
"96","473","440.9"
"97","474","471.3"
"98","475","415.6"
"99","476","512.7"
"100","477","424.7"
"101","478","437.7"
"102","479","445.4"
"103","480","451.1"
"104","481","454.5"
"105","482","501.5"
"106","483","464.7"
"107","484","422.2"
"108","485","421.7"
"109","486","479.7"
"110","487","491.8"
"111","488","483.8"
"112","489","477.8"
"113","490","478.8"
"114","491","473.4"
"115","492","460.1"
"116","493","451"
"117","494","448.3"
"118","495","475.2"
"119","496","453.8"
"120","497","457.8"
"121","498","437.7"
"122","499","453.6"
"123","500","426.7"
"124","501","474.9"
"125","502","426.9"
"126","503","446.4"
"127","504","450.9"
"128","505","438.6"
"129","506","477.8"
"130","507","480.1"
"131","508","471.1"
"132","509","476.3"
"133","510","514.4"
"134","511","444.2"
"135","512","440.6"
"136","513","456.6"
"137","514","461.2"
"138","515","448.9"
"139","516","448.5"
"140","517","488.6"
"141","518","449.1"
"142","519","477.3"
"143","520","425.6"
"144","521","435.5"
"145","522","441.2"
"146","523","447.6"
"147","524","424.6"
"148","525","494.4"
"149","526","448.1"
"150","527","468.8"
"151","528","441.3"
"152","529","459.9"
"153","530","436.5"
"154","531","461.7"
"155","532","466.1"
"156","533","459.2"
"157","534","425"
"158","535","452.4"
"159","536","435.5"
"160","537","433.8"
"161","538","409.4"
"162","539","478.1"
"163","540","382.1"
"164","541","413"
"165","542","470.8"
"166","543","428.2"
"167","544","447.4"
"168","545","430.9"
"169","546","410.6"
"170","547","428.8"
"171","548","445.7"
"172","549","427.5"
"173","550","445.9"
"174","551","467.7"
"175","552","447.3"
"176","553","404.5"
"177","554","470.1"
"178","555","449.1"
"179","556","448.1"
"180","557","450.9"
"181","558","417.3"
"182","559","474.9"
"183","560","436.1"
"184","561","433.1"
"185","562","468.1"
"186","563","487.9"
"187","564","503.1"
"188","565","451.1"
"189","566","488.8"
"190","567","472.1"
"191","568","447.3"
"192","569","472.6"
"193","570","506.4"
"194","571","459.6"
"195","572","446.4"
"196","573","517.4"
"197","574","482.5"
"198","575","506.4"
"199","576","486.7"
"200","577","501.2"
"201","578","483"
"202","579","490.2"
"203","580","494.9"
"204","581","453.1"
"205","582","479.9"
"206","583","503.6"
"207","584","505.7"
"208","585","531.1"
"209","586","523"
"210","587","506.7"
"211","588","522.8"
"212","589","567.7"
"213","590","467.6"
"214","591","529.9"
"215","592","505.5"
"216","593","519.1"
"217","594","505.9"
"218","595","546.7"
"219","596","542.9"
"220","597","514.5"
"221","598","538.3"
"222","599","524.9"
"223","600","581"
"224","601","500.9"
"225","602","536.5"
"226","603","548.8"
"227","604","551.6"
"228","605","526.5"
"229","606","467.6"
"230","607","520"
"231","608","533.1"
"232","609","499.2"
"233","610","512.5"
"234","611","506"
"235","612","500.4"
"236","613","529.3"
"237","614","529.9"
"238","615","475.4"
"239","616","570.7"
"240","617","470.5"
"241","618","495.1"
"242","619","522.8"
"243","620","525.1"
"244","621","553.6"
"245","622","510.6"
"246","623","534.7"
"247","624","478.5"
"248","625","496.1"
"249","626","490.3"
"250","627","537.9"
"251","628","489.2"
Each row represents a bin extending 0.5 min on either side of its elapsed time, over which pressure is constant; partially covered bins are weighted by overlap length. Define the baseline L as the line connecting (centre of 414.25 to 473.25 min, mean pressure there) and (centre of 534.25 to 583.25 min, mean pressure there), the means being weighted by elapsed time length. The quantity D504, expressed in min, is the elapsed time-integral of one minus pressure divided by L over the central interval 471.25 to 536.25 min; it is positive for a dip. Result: 2.0 min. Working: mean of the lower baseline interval 485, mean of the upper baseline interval 458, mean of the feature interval 457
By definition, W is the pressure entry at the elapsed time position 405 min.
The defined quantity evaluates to 378.6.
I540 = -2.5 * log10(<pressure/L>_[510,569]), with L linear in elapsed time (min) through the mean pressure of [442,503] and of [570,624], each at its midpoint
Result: 0.11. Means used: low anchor 480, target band 449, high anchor 512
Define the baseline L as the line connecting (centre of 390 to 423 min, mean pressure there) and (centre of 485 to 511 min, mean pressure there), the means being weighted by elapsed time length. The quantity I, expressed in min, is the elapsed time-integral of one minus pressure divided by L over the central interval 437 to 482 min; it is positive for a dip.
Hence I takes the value -4.31 min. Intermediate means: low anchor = 431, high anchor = 463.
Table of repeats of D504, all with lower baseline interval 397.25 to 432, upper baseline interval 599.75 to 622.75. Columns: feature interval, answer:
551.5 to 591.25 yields 1.8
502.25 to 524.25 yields 0.9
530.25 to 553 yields 2.3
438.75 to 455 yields -3.0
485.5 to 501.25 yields 0.1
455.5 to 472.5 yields -0.9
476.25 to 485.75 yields 0.2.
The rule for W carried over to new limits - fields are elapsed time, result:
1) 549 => 427.5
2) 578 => 483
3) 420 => 437.8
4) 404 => 391.9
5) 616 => 570.7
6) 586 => 523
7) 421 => 457.4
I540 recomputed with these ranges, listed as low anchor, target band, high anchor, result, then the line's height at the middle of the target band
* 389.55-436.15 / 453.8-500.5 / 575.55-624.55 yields 0.00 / 468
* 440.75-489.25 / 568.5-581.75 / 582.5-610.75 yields 0.07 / 517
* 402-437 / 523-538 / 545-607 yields 0.06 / 473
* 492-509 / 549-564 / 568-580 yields 0.06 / 478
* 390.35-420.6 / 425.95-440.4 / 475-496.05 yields -0.10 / 439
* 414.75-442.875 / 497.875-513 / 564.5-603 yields 0.07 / 487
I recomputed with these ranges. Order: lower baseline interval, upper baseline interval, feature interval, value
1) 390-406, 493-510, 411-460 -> -3.91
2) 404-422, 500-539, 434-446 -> -2.40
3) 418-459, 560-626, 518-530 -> 1.18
